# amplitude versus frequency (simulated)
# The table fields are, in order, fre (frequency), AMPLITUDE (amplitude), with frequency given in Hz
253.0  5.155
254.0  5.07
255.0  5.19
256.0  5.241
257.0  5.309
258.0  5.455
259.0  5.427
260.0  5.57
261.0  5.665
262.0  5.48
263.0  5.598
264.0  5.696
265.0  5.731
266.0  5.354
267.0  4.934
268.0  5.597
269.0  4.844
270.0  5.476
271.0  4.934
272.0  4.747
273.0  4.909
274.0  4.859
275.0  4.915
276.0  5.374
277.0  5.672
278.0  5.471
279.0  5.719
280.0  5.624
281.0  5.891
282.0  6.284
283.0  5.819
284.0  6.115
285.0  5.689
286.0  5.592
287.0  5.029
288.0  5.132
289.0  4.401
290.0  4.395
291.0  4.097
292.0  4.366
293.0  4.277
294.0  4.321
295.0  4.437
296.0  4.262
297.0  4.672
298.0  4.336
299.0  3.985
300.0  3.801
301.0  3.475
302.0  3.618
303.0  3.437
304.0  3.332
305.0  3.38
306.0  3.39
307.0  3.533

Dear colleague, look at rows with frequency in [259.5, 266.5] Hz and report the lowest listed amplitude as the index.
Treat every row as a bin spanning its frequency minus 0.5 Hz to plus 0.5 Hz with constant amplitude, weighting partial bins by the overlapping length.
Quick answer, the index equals 5.354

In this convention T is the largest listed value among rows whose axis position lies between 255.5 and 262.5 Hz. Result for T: 5.665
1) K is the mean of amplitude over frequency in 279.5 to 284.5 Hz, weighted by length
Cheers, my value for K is 5.95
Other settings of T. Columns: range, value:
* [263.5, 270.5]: 5.731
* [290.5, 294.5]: 4.366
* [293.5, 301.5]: 4.672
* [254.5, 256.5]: 5.241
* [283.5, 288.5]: 6.115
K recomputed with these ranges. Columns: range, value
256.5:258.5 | 5.38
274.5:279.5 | 5.43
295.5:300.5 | 4.21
